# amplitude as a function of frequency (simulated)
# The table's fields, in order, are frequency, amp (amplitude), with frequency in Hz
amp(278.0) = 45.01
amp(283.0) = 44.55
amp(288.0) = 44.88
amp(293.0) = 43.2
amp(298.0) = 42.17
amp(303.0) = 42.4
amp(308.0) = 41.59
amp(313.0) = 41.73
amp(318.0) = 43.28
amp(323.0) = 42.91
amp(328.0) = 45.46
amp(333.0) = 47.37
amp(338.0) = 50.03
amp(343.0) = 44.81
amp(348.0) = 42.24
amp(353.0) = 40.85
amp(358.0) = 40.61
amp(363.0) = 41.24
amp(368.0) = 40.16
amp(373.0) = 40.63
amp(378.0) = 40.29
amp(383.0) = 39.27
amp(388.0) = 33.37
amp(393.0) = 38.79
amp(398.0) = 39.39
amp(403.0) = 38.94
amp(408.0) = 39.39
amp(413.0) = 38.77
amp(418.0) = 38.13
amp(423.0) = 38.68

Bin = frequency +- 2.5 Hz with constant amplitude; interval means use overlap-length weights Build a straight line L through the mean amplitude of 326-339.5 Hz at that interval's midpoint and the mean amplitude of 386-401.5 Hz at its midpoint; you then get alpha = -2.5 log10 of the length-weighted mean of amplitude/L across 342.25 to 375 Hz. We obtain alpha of 0.05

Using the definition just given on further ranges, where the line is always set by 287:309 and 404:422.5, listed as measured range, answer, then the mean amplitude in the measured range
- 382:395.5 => 0.08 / 36.9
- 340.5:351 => -0.06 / 43.4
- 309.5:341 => -0.08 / 45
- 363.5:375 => -0.01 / 40.5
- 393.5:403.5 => 0.00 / 39.1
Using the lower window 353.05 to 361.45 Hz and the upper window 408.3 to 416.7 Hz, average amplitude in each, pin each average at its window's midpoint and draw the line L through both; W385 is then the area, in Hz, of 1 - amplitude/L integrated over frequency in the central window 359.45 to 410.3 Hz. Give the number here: 0.8 Hz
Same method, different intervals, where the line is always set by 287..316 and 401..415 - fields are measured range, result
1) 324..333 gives -0.84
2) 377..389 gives 0.61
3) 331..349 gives -2.23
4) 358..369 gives -0.06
